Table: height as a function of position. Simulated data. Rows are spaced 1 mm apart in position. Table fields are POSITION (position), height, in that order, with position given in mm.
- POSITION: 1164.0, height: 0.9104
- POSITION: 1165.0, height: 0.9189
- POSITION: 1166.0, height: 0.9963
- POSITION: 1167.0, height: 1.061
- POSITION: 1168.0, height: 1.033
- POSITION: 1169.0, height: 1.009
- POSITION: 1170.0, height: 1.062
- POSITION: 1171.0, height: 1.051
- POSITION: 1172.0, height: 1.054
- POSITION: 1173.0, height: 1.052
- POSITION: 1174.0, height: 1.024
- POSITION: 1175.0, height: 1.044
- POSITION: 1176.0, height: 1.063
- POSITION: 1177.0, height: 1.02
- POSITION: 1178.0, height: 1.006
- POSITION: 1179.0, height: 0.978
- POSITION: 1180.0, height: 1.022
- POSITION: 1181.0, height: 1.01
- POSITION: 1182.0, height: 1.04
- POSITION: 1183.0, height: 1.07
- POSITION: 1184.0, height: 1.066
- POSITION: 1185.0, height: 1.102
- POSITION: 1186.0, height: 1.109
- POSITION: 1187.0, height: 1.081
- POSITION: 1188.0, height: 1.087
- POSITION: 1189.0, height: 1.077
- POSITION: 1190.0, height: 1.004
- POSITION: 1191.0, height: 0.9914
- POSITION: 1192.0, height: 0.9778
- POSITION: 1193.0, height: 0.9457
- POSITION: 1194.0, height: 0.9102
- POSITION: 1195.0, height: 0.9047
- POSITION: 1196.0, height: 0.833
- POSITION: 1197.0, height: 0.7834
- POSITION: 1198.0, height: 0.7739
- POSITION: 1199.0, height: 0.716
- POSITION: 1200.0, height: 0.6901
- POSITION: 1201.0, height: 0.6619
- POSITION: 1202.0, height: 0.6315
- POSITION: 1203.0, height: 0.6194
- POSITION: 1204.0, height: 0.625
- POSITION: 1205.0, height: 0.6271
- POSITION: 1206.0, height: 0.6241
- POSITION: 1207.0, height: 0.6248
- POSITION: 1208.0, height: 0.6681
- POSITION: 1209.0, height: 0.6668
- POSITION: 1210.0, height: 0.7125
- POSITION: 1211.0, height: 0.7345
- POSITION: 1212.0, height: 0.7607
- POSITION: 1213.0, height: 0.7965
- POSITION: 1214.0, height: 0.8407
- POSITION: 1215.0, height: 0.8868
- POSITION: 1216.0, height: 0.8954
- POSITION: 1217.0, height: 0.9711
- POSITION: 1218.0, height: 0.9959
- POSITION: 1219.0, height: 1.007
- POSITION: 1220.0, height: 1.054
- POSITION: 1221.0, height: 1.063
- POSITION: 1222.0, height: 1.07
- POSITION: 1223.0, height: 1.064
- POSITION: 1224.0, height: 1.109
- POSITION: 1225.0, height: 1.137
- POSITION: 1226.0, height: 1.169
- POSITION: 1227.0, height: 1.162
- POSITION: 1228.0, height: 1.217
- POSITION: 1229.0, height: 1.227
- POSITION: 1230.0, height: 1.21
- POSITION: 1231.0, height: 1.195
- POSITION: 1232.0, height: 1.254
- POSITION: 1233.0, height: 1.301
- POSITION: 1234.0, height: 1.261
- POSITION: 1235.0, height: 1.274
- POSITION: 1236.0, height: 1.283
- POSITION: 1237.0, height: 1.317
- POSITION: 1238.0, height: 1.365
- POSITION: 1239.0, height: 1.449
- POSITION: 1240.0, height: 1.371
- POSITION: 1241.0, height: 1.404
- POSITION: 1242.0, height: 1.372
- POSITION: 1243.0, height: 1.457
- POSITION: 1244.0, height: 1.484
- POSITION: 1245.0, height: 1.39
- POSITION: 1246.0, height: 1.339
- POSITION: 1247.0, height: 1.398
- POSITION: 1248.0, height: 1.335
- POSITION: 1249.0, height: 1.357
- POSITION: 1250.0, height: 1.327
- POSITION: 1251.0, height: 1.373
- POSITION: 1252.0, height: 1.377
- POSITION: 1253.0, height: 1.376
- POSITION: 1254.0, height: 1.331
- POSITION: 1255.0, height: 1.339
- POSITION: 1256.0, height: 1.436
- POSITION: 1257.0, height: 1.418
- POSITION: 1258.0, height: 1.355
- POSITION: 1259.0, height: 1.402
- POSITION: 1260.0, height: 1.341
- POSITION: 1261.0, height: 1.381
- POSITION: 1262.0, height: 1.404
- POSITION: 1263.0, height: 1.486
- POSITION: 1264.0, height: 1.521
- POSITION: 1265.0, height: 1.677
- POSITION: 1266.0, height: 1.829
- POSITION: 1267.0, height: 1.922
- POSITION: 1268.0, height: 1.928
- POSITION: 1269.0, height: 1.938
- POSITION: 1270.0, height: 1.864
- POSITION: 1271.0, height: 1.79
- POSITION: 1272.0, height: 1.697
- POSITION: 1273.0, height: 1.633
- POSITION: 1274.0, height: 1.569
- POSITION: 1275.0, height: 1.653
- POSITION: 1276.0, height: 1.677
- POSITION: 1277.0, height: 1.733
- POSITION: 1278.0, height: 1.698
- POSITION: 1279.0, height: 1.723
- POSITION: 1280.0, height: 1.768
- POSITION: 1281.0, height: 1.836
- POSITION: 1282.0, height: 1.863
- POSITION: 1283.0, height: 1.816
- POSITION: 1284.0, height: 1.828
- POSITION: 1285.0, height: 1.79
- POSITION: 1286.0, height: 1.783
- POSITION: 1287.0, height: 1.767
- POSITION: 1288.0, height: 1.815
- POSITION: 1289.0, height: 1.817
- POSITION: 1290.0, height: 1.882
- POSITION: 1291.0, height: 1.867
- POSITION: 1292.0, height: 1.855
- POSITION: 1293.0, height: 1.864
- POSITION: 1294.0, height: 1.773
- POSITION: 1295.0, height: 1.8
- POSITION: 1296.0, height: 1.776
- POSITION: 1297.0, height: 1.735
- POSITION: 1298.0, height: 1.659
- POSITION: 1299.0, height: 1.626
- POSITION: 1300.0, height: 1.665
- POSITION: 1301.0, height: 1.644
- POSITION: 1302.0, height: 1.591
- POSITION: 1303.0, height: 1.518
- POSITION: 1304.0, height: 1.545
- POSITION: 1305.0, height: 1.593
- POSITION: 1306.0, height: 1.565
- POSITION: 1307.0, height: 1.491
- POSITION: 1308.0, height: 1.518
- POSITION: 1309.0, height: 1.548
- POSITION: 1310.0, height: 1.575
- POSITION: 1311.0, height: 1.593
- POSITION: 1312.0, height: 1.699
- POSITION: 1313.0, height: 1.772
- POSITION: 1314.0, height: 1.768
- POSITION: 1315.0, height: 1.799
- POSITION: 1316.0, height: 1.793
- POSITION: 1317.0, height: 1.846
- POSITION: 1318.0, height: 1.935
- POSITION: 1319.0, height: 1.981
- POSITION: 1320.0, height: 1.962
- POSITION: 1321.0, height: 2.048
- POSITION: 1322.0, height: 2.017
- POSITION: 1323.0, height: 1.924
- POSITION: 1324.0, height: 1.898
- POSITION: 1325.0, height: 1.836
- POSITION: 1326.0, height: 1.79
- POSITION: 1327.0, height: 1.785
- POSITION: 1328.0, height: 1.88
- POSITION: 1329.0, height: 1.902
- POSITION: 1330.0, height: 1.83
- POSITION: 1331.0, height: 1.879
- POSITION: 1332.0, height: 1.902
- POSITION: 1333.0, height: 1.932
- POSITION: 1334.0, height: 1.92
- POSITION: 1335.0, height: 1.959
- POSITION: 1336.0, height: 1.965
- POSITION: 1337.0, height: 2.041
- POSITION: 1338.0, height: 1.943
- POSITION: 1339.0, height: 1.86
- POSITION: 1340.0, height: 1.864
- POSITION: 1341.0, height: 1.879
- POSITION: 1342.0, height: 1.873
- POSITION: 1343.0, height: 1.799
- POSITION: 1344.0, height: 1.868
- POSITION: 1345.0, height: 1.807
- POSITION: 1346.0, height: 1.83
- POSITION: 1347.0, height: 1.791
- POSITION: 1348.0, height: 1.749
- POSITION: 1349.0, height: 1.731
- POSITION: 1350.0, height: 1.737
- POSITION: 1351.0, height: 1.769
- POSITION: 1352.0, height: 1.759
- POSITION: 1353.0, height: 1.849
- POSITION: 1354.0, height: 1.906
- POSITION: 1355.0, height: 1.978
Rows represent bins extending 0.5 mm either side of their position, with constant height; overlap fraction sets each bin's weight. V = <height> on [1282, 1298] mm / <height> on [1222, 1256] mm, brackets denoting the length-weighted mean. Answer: 1.4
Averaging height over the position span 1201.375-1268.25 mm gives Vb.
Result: 1.19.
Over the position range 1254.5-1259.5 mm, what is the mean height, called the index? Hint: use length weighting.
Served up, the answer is 1.39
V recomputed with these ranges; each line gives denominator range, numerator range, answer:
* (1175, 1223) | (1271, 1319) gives 1.93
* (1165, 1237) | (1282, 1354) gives 1.84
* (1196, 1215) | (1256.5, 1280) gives 2.32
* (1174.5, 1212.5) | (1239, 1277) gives 1.73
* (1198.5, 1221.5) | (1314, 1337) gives 2.44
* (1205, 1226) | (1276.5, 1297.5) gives 2.03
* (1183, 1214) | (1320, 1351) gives 2.26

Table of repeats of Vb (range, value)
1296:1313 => 1.61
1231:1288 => 1.54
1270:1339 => 1.78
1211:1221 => 0.911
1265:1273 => 1.83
